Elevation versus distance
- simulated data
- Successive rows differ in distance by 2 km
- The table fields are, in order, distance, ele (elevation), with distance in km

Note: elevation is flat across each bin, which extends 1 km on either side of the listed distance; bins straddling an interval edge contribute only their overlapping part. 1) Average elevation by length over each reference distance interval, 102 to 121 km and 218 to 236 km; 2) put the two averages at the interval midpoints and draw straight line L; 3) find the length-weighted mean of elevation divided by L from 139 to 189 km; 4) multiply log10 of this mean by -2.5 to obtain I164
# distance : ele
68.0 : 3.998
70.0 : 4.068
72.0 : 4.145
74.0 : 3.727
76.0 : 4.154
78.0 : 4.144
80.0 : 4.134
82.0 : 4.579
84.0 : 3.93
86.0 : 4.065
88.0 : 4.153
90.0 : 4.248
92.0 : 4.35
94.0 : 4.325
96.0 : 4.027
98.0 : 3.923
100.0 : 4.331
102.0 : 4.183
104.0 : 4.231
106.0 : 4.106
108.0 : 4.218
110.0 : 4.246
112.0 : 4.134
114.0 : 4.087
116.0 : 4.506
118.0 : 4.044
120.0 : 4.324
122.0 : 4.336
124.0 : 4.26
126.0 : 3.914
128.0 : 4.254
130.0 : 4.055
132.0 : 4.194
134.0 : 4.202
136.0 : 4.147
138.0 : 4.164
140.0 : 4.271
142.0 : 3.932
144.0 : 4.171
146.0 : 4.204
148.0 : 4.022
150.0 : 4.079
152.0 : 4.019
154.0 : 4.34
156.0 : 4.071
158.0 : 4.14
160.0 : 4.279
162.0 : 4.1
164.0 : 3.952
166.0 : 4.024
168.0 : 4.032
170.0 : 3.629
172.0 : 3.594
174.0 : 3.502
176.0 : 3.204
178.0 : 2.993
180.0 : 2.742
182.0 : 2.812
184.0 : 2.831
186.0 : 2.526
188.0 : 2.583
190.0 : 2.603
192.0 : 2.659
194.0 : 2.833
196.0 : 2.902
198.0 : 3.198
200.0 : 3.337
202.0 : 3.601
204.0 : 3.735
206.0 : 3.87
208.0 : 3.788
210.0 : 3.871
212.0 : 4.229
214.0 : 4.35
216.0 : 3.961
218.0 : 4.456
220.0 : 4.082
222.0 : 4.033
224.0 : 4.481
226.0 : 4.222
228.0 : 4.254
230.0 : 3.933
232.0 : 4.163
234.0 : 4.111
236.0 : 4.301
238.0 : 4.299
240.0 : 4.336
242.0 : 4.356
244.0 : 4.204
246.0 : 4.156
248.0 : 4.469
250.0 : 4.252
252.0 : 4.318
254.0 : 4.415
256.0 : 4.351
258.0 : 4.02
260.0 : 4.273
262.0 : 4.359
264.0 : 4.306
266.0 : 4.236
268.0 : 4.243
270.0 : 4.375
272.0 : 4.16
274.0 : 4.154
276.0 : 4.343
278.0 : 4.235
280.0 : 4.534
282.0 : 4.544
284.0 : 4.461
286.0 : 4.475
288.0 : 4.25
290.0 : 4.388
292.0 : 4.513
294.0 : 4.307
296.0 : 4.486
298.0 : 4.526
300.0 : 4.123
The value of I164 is 0.14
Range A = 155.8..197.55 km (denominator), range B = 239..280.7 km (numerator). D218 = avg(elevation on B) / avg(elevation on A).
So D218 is 1.29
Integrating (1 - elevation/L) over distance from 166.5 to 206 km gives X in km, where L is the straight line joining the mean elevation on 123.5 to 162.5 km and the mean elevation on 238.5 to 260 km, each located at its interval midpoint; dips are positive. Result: 9.9 km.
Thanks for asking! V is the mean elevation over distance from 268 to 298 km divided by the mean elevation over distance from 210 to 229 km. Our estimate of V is 1.04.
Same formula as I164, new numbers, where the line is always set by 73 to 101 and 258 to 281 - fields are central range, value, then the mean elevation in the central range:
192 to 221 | 0.15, 3.69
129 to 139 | 0.01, 4.15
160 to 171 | 0.06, 3.98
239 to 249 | -0.01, 4.3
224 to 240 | 0.01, 4.21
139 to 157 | 0.02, 4.12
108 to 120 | -0.01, 4.21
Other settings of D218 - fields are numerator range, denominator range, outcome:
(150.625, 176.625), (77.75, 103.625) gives 0.94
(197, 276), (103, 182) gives 1.03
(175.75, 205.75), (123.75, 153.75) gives 0.72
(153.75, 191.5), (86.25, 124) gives 0.82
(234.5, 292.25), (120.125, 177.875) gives 1.07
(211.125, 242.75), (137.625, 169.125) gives 1.03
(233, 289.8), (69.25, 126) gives 1.03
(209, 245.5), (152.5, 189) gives 1.19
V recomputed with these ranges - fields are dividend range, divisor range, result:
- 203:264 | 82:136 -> 1.00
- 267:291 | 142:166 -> 1.06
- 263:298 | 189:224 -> 1.20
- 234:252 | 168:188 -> 1.38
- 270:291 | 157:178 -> 1.14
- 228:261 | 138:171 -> 1.04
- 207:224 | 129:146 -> 0.99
